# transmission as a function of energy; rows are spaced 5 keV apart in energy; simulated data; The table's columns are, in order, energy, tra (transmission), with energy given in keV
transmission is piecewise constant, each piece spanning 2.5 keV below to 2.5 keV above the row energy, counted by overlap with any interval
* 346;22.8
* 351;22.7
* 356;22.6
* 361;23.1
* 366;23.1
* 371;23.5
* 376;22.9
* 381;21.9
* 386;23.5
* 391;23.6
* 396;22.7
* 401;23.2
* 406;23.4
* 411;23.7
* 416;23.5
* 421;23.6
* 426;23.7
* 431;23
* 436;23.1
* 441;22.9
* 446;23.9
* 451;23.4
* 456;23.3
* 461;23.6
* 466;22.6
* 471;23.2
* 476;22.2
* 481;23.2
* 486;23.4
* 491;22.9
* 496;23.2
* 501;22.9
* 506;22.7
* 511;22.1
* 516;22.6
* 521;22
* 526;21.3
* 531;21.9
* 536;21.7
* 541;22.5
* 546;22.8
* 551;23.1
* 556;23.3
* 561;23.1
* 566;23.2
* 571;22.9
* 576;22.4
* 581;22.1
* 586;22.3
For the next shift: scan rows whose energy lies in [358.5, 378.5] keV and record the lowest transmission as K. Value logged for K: 22.9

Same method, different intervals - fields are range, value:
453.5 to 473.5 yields 22.6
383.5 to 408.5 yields 22.7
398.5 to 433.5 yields 23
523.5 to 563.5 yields 21.3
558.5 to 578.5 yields 22.4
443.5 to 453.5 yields 23.4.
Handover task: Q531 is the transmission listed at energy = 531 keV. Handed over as 21.9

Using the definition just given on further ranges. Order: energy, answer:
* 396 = 22.7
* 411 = 23.7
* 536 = 21.7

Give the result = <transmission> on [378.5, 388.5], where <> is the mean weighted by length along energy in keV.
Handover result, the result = 22.7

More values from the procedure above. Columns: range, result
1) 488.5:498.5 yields 23.1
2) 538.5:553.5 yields 22.8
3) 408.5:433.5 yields 23.5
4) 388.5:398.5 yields 23.1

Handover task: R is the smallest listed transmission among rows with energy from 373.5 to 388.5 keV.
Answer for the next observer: 21.9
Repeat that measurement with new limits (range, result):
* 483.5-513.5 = 22.1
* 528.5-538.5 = 21.7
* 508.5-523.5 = 22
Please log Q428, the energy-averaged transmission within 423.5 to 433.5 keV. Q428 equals 23.4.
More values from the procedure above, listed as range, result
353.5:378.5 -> 23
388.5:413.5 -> 23.3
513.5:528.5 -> 22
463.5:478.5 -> 22.7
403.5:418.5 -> 23.5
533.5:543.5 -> 22.1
